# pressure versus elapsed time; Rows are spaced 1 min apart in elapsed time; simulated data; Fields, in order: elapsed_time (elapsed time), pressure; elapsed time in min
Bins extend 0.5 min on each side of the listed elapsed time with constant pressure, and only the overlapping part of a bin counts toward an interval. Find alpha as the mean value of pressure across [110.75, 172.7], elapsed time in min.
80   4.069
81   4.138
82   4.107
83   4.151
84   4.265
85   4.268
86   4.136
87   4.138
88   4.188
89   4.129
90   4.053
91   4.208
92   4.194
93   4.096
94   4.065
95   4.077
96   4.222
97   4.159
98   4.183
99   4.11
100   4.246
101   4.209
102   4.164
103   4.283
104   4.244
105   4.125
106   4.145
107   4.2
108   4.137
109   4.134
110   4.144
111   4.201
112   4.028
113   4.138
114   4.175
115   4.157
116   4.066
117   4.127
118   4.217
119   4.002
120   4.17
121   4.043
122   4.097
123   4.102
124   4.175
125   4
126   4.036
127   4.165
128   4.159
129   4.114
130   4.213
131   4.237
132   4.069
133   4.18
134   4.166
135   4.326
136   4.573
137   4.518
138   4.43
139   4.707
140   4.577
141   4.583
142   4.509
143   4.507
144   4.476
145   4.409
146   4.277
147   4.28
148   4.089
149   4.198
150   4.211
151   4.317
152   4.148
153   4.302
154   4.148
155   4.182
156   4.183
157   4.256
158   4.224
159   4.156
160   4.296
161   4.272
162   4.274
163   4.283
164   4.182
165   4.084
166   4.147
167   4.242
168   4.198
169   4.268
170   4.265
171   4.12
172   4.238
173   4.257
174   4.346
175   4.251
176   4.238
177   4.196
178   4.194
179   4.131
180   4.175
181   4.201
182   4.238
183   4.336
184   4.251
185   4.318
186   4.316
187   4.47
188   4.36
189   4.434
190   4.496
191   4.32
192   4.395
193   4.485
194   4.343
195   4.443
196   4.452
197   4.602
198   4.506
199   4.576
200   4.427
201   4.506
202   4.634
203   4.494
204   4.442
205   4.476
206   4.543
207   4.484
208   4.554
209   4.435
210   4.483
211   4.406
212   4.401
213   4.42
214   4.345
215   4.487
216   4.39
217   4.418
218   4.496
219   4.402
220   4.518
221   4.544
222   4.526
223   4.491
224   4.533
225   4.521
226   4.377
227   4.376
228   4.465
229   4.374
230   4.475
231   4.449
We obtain 4.23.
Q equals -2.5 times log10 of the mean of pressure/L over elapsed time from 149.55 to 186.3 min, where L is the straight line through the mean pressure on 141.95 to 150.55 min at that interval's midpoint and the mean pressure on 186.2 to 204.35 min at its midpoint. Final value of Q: 0.04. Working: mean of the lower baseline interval 4.32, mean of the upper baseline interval 4.46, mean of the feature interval 4.23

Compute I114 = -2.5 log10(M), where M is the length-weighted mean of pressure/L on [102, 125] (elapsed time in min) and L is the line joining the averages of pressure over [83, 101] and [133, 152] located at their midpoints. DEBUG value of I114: 0.03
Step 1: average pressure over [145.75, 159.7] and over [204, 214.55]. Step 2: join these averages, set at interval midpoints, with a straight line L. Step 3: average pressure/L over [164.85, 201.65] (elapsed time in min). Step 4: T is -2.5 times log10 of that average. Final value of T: 0.01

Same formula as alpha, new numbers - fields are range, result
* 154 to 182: 4.22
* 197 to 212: 4.5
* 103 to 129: 4.13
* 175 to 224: 4.41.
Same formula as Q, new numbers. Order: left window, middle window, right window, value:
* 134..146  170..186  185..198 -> 0.05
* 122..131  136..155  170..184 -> -0.05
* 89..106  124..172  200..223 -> 0.01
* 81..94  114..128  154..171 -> 0.02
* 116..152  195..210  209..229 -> -0.02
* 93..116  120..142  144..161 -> -0.02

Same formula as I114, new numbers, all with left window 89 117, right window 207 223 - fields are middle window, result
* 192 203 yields -0.02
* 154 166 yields 0.02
